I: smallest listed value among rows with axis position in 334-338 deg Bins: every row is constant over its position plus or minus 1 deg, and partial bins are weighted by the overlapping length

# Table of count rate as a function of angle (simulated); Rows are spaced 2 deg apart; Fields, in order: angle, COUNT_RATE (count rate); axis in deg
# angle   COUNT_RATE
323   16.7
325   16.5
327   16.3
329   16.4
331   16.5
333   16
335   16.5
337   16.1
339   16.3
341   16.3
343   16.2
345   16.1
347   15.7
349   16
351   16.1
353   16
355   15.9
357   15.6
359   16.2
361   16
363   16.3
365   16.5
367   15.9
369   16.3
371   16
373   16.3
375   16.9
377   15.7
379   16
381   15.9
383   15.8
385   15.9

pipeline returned 16.1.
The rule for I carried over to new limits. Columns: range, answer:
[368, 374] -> 16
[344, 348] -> 15.7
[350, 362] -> 15.6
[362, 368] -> 15.9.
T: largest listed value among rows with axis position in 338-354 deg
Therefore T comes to 16.3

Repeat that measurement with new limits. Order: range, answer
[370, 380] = 16.9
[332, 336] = 16.5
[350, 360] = 16.2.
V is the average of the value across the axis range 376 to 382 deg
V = 15.9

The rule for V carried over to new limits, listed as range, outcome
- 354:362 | 15.9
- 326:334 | 16.3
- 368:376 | 16.4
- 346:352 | 15.9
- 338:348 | 16.1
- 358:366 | 16.2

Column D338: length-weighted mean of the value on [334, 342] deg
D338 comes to 16.3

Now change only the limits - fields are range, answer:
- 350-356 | 16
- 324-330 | 16.4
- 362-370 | 16.2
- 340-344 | 16.2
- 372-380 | 16.2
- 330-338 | 16.3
